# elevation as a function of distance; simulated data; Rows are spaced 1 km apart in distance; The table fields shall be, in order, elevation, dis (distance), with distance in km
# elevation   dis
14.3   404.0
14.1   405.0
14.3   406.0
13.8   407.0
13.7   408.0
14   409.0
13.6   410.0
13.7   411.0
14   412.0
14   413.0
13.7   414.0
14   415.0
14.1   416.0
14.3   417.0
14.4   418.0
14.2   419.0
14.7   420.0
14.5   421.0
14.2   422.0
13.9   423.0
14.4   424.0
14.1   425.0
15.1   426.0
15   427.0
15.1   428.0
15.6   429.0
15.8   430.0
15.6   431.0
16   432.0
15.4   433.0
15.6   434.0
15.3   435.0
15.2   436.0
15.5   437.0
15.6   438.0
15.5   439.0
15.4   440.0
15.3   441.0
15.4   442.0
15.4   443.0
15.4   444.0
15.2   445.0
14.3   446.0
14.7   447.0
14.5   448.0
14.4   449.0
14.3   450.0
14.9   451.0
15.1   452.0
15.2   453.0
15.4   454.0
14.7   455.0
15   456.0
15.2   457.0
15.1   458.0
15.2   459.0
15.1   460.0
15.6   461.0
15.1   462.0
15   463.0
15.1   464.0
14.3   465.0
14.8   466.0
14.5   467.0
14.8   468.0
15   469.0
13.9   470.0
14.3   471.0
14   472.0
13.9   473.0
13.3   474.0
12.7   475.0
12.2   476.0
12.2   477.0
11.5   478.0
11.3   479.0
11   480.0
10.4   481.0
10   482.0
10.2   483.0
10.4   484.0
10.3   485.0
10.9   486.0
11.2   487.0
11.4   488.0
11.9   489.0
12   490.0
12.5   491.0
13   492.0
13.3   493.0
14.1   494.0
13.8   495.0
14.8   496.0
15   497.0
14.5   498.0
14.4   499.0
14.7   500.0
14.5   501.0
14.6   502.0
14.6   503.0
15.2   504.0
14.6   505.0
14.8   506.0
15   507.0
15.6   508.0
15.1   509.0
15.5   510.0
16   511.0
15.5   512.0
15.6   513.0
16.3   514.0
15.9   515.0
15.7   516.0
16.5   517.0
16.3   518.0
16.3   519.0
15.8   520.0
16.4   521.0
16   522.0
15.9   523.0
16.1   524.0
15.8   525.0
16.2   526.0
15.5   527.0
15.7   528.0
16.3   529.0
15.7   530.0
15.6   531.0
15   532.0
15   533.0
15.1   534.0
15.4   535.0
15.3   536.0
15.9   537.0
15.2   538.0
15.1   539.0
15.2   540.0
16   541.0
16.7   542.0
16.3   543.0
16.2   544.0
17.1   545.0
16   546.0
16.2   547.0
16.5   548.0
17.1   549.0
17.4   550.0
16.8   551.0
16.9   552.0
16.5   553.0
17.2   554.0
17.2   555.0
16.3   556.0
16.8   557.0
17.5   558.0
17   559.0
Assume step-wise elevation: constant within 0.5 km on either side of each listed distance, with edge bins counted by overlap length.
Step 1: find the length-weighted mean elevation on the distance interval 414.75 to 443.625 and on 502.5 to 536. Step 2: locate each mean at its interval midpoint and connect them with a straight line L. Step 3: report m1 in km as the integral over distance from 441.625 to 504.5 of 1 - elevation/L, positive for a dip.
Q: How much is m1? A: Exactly 6.35 km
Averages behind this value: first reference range 15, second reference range 15.6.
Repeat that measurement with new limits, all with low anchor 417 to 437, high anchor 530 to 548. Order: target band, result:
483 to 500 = 3.0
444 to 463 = 0.2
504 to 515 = 0.1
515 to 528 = -0.3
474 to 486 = 3.2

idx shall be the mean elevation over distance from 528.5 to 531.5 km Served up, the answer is 15.9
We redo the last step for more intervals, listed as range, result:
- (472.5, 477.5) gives 12.9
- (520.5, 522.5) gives 16.2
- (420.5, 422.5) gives 14.3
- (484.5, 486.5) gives 10.6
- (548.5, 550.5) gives 17.2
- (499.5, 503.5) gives 14.6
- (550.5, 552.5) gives 16.9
